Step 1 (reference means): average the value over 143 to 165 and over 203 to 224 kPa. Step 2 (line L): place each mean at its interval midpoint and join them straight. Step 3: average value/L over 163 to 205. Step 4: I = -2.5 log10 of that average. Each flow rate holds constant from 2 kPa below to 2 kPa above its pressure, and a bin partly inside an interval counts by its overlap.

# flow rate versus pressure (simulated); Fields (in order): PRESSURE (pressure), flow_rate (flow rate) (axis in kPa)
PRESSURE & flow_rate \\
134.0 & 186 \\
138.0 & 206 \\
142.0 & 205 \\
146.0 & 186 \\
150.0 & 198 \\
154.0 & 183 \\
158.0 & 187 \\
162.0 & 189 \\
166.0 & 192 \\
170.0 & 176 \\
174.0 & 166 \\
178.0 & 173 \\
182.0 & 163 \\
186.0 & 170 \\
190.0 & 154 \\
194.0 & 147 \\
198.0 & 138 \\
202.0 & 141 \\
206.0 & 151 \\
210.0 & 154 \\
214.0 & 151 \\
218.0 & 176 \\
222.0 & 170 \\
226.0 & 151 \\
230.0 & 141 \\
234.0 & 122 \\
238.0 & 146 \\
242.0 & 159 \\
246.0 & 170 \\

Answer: 0.08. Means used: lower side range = 190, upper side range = 159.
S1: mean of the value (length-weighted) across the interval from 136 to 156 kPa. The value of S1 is 196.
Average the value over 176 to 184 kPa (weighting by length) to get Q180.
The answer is 168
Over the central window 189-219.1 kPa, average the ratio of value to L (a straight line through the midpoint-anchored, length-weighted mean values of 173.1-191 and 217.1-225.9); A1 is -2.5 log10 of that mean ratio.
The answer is 0.11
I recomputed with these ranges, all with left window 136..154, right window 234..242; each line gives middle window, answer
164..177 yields 0.03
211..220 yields -0.04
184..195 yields 0.09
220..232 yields -0.03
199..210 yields 0.11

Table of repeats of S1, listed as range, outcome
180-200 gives 154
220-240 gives 146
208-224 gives 163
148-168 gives 190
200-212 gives 149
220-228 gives 160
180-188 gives 166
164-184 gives 174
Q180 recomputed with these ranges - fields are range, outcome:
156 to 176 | 182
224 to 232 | 146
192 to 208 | 144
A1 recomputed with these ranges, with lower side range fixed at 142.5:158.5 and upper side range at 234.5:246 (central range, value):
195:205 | 0.193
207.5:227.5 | 0.006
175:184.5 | 0.061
